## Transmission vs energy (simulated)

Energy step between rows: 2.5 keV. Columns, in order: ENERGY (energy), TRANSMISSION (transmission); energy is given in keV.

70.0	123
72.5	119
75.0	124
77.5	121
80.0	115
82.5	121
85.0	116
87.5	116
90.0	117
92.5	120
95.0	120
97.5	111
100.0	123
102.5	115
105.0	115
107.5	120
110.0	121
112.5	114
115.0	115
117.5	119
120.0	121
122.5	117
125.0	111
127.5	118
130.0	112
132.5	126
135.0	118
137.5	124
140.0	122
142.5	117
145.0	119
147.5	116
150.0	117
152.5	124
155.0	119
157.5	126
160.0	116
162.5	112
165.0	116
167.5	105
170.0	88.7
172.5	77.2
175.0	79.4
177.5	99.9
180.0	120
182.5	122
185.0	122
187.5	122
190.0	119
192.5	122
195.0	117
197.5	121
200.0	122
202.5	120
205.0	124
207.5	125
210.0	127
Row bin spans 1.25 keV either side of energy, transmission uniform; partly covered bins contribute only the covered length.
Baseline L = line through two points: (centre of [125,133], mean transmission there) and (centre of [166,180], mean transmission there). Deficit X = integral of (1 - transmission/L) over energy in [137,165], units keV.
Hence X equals -3.78 keV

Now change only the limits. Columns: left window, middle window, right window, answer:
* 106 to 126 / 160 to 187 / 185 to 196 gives 3.24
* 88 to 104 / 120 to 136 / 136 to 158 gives 0.26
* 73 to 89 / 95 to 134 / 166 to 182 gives -2.30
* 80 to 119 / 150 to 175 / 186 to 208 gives 2.43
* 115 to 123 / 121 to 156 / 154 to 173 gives -1.38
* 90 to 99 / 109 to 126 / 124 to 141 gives 0.18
